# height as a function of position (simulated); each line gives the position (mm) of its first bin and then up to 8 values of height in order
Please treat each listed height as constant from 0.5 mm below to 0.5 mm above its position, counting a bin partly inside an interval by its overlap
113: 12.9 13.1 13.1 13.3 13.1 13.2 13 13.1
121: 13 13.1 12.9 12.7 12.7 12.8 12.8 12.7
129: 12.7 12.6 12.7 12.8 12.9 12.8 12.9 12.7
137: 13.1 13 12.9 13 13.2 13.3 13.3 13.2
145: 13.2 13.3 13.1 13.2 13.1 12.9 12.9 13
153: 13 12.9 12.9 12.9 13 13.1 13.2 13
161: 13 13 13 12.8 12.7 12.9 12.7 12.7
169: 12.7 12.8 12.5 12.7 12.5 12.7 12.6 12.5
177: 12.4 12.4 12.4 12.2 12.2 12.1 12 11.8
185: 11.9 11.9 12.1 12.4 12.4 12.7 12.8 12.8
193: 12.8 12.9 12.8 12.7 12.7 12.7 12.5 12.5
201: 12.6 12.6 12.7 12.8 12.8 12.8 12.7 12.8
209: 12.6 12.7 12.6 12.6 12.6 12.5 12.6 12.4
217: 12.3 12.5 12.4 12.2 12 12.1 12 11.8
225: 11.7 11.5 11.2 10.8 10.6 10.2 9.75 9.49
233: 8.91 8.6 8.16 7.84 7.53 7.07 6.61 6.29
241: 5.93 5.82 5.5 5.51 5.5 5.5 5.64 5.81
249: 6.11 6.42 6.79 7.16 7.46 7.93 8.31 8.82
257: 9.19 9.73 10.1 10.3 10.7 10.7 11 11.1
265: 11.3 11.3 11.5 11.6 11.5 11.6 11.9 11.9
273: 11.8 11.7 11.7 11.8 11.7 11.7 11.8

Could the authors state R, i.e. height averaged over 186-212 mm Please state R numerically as 12.6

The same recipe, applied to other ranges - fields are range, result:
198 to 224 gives 12.5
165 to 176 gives 12.7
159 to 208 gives 12.6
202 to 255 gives 9.78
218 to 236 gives 10.8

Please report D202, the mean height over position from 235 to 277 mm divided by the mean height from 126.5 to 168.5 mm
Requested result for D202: 0.68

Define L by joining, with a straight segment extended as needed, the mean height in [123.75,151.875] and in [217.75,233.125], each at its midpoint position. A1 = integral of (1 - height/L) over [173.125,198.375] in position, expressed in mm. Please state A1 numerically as -0.9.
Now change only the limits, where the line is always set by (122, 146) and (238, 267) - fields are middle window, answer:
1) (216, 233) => -4.07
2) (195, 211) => -4.19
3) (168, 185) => -1.90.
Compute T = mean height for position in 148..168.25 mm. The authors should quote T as 12.9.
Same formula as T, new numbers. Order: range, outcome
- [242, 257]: 6.66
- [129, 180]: 12.9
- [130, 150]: 13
